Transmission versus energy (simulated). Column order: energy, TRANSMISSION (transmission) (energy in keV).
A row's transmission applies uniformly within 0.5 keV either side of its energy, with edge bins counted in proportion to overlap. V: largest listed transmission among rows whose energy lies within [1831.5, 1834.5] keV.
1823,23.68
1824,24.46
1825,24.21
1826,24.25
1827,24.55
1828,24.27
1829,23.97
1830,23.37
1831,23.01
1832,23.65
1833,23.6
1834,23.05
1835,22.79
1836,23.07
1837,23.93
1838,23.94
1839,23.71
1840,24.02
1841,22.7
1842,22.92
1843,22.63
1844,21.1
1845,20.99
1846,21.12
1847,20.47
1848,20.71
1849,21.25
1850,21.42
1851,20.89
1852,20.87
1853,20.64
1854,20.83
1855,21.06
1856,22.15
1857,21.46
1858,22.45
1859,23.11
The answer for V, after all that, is 23.65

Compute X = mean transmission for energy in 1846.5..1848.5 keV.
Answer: 20.6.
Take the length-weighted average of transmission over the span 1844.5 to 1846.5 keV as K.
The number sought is 21.1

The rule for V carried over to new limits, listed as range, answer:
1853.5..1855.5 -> 21.06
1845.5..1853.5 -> 21.42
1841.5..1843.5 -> 22.92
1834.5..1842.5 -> 24.02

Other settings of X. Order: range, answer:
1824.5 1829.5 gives 24.2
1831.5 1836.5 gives 23.2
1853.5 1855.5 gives 20.9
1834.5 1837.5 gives 23.3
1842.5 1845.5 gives 21.6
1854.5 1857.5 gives 21.6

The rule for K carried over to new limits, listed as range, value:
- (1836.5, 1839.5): 23.9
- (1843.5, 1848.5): 20.9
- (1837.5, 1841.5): 23.6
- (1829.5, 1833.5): 23.4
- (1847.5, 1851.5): 21.1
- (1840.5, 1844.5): 22.3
